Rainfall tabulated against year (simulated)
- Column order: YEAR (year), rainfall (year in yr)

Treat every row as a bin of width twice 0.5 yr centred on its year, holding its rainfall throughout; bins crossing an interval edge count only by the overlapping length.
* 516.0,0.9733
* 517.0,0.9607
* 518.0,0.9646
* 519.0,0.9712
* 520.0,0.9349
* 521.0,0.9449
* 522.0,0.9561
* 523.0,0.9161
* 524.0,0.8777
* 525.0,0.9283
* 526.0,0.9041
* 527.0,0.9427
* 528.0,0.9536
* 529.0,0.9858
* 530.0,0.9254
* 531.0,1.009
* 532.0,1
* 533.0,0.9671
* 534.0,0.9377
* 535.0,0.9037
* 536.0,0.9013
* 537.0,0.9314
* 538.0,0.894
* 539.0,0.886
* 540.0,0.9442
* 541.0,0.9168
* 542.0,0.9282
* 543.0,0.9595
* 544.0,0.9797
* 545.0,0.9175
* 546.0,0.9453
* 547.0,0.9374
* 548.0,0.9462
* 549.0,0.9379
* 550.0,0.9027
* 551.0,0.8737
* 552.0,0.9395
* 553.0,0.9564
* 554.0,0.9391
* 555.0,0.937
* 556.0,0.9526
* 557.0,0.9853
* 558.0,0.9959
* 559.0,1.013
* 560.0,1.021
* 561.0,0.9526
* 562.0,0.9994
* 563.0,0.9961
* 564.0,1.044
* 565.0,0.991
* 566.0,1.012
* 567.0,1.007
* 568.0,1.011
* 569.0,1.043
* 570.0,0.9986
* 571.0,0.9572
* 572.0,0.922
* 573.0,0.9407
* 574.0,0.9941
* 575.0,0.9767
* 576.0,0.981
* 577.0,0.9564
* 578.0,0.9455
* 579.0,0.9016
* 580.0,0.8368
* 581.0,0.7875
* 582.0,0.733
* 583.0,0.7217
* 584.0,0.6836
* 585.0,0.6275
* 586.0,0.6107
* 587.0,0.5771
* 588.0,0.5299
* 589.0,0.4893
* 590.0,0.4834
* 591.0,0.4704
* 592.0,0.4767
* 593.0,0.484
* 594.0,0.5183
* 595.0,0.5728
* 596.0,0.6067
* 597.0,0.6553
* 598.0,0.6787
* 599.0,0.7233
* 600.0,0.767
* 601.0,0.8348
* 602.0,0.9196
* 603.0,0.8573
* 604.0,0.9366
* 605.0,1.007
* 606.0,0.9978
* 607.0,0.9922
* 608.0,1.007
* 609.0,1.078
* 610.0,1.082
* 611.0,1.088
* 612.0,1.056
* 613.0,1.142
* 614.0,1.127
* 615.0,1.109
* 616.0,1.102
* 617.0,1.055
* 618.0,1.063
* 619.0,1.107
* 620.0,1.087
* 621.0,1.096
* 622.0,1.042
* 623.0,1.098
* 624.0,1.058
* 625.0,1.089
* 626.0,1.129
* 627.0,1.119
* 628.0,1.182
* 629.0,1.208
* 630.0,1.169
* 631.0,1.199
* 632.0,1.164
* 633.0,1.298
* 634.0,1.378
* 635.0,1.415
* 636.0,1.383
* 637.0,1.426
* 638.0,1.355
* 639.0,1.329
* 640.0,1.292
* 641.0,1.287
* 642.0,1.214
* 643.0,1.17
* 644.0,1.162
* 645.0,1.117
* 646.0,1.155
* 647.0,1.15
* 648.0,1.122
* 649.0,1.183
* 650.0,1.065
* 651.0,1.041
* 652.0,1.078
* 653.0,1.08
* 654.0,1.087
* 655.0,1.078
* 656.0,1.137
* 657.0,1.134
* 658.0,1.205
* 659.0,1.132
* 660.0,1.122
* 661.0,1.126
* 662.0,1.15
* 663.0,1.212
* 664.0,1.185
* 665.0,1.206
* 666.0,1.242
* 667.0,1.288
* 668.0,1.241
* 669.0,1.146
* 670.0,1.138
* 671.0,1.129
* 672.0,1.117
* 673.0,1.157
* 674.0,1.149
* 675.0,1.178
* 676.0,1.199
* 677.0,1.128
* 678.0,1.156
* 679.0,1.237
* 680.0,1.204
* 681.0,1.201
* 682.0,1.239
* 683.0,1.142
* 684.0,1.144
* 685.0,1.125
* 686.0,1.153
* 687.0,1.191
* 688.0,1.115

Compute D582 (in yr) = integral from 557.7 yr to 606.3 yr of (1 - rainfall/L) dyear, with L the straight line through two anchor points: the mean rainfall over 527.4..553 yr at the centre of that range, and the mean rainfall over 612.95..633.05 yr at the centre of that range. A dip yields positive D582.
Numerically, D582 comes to 9.7 yr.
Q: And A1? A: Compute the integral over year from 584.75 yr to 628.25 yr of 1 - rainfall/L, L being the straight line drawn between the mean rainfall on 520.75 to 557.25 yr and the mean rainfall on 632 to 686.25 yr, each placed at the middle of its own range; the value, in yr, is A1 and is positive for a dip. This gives 8.2 yr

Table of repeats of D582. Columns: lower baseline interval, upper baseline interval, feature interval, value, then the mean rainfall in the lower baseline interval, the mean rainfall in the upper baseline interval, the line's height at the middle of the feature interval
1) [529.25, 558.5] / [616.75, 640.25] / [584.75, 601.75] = 7.7 yr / 0.94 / 1.2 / 1.09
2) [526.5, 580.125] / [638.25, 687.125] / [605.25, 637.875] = -1.6 yr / 0.957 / 1.17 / 1.09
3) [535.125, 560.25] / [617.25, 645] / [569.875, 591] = 5.2 yr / 0.94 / 1.2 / 1.04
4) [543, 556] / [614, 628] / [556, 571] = -0.5 yr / 0.936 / 1.09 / 0.967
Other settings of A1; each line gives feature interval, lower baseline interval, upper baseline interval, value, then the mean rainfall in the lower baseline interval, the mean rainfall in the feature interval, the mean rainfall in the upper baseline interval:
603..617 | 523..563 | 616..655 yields 0.8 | 0.945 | 1.05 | 1.17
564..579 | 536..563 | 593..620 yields -0.7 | 0.946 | 0.981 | 0.921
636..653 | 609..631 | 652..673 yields -1.0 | 1.11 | 1.2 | 1.16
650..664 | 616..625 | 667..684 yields 0.3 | 1.08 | 1.12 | 1.18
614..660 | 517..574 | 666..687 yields -2.4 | 0.955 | 1.17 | 1.18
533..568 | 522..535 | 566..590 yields -2.4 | 0.944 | 0.954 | 0.832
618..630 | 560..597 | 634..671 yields -0.8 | 0.802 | 1.11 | 1.19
